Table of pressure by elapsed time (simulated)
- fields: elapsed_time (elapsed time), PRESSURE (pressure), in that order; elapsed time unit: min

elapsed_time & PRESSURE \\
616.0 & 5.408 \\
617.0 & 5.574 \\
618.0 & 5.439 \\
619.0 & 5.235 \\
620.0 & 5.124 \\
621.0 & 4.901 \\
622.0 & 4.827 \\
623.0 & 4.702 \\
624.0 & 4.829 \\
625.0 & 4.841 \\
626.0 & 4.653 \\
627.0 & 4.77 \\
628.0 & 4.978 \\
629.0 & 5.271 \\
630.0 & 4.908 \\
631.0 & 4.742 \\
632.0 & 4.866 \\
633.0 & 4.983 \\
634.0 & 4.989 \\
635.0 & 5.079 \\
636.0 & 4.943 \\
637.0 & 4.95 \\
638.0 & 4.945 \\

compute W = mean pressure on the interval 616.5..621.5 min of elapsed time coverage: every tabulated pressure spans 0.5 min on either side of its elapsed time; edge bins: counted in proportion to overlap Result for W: 5.25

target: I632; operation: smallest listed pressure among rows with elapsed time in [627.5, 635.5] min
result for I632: 4.742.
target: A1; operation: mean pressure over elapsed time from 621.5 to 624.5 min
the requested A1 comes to 4.79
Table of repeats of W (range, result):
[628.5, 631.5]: 4.97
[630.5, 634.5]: 4.9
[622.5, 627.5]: 4.76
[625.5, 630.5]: 4.92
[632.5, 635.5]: 5.02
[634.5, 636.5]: 5.01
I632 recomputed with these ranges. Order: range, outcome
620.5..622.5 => 4.827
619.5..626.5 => 4.653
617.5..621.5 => 4.901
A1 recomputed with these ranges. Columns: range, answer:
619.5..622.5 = 4.95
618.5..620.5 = 5.18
